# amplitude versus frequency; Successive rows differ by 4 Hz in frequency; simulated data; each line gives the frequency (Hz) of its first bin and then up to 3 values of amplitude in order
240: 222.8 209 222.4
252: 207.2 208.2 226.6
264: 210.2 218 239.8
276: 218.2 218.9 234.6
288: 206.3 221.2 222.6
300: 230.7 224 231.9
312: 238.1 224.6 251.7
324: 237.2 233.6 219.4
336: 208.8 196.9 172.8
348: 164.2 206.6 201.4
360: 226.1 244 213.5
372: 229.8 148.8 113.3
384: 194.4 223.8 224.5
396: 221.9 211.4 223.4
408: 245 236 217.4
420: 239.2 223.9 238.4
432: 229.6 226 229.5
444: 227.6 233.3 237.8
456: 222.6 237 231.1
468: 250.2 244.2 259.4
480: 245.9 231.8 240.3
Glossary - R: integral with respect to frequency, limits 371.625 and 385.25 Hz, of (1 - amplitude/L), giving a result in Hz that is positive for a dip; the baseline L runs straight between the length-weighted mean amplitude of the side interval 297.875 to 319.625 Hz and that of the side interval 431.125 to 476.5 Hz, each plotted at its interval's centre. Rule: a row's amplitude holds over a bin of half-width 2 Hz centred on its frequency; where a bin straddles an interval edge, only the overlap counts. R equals 4.1 Hz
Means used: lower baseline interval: 231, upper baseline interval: 235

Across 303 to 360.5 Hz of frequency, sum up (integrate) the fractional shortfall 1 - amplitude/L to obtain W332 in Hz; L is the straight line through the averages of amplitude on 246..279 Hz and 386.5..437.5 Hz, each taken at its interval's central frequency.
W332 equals 1.9 Hz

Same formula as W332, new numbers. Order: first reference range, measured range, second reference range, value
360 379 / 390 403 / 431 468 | -0.3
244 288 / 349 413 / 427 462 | 5.0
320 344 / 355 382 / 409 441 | 3.2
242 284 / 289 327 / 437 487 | -1.3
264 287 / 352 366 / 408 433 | 0.4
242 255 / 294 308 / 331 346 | -1.5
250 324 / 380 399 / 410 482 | 2.2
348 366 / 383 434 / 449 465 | -0.6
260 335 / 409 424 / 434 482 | 0.2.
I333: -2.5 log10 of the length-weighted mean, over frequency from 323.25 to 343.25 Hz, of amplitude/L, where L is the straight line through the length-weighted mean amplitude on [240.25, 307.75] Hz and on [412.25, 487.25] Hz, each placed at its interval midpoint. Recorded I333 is 0.05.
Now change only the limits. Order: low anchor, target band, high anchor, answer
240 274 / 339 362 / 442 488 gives 0.168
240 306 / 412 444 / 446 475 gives 0.023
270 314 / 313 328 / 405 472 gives -0.046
